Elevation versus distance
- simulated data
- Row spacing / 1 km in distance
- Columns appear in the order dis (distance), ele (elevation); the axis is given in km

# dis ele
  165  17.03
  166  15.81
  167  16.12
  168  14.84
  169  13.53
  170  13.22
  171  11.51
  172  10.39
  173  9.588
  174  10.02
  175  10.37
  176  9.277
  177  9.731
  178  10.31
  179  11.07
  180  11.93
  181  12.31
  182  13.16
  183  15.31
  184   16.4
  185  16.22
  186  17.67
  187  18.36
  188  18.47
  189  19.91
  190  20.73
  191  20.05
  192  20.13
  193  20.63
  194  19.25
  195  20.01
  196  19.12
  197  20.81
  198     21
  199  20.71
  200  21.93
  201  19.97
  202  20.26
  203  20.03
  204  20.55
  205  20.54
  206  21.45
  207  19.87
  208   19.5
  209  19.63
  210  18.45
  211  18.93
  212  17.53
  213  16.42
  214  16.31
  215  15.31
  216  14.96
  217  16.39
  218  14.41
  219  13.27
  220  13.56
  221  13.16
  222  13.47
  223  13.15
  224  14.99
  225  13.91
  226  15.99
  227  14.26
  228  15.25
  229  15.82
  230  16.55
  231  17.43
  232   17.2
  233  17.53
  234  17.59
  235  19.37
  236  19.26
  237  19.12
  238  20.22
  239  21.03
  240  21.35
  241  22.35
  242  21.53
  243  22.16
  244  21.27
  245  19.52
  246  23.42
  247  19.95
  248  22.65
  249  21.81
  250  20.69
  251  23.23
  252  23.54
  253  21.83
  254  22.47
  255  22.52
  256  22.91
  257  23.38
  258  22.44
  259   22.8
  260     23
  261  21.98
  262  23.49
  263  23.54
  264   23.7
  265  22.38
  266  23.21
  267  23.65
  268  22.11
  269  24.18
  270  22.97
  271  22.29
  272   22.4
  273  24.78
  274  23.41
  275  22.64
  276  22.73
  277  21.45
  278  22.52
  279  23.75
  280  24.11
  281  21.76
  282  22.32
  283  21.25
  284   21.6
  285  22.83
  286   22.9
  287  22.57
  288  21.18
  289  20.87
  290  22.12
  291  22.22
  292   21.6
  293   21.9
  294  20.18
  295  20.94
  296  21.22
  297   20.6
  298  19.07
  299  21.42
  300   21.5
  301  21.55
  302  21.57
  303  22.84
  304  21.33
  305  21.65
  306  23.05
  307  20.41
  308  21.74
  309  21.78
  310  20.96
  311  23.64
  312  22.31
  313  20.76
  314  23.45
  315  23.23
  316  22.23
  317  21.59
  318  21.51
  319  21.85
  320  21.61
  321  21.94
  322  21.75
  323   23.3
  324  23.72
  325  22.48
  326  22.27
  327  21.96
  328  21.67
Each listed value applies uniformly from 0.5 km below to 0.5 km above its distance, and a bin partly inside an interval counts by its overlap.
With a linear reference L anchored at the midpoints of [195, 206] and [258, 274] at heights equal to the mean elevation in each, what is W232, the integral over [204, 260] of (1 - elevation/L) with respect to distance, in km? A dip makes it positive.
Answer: 7.6 km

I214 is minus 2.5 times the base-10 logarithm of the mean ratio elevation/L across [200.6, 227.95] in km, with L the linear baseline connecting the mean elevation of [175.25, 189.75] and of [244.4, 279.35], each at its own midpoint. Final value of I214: 0.04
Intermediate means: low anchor 14.3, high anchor 22.7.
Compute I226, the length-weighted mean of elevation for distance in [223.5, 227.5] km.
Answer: 14.8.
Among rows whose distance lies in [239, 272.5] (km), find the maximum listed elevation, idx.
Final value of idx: 24.18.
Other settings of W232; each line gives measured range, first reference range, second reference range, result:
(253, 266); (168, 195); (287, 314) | -2.49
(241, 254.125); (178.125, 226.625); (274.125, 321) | -1.57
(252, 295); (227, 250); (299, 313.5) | -3.89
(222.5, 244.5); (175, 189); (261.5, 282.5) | 1.32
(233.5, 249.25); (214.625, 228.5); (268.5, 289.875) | -3.22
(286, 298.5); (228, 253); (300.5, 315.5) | 0.17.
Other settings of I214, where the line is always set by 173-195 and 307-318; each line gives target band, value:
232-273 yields -0.16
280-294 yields -0.06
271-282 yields -0.14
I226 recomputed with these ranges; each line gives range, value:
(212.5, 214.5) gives 16.4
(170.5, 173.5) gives 10.5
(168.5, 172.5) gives 12.2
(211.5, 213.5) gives 17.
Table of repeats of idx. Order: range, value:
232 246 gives 23.42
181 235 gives 21.93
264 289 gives 24.78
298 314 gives 23.64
